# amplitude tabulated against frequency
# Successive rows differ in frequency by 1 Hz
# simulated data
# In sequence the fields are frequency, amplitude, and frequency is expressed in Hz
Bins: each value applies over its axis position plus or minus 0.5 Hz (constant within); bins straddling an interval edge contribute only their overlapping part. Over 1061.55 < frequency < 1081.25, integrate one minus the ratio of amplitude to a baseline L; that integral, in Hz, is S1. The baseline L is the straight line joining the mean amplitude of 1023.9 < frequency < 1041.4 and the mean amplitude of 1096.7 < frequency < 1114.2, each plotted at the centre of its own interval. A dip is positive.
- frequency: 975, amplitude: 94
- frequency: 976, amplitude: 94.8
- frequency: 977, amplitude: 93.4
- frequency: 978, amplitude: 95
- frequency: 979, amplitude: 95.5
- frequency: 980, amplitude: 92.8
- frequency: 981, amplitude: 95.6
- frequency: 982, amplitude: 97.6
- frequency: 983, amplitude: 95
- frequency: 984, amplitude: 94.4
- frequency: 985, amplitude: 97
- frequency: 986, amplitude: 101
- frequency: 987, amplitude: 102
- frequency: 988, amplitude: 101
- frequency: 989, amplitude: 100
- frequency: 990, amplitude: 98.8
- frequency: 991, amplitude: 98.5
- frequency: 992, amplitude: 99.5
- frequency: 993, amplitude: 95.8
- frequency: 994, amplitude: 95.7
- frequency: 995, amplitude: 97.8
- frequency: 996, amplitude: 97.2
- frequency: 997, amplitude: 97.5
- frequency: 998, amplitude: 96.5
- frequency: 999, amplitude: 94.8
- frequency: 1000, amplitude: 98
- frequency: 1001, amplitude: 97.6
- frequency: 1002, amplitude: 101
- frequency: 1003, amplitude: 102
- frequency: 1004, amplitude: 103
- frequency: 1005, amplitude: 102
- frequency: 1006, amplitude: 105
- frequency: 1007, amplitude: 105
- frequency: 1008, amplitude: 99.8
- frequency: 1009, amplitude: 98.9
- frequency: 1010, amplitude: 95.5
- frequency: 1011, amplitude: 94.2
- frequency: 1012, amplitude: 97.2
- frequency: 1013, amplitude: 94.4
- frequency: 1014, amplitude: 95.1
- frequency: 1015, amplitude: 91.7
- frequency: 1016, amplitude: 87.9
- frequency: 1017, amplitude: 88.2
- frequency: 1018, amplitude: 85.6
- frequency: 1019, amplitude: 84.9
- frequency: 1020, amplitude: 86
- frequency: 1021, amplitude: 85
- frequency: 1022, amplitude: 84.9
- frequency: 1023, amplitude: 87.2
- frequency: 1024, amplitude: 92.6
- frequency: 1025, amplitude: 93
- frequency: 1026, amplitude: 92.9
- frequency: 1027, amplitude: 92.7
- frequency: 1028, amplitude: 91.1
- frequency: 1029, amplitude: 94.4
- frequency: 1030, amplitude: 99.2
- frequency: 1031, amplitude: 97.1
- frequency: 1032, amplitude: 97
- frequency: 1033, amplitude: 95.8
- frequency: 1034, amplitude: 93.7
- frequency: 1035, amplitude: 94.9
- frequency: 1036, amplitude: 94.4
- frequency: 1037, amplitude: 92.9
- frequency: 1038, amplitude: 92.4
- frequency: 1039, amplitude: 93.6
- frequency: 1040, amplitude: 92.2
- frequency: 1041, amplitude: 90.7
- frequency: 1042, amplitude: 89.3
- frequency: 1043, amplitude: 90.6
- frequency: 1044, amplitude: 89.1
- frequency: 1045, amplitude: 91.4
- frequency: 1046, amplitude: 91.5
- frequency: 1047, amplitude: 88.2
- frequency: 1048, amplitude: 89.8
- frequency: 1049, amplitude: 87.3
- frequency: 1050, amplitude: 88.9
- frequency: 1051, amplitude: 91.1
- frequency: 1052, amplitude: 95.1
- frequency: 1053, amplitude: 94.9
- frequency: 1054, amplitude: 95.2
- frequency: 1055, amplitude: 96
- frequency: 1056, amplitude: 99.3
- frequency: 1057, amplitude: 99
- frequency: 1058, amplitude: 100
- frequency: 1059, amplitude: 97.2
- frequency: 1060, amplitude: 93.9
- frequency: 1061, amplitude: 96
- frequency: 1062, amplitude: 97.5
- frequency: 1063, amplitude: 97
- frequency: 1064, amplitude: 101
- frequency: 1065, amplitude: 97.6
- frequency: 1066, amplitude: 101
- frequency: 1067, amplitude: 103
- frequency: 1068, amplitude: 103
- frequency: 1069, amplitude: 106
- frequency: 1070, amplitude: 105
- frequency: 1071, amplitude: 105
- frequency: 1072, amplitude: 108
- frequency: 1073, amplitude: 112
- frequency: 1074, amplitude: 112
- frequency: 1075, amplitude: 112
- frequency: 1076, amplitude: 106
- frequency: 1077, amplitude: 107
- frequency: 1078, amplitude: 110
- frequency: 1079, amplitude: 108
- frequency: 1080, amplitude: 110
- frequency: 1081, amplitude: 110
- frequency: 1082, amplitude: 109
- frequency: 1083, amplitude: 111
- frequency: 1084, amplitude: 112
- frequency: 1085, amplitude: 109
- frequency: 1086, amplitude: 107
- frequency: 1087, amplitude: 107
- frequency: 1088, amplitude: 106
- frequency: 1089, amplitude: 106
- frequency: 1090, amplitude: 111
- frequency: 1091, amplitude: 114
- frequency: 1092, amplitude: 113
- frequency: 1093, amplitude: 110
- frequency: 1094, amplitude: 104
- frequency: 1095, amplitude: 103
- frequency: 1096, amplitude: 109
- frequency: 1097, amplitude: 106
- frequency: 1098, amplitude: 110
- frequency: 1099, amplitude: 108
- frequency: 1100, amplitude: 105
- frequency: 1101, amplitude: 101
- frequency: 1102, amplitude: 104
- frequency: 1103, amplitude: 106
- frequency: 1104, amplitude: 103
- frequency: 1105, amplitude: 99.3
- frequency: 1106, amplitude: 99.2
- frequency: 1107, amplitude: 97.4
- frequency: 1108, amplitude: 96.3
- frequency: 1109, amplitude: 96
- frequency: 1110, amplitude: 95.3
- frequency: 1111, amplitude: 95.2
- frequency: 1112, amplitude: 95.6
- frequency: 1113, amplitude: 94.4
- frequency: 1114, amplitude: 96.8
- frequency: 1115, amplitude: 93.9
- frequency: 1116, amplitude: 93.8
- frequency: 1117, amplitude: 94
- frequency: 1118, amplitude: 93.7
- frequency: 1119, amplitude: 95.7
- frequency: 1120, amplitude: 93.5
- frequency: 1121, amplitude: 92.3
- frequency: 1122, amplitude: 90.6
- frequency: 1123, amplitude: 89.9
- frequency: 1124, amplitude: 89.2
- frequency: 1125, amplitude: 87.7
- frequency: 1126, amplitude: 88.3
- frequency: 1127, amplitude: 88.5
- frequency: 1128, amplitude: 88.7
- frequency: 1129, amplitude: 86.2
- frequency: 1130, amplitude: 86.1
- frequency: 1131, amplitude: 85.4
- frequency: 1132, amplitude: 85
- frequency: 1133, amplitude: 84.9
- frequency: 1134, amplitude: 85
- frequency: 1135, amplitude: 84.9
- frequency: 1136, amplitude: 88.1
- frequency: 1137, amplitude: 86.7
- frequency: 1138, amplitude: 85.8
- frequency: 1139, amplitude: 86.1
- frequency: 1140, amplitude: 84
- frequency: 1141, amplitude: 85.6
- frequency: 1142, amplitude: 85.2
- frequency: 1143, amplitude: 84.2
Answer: -1.6 Hz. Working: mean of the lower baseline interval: 94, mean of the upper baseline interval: 100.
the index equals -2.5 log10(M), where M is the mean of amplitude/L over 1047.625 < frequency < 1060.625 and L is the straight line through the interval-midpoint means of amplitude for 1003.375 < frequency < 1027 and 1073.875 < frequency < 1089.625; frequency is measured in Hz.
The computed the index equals 0.09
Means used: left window 93.5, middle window 94.5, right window 109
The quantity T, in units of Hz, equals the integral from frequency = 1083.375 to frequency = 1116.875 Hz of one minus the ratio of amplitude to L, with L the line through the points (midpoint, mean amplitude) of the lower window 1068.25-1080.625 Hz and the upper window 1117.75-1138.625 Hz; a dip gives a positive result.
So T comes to -1.5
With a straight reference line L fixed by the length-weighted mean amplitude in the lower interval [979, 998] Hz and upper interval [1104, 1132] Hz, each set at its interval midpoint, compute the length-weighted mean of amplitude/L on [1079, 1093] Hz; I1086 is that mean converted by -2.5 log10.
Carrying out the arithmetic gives -0.17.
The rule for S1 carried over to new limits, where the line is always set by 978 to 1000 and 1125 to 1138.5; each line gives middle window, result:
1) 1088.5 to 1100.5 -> -2.55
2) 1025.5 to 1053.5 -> 0.27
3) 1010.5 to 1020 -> 0.45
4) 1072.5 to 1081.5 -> -1.89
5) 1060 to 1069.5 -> -0.87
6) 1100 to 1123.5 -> -2.29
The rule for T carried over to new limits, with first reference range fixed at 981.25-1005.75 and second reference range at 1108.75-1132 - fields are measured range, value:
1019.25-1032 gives 0.70 Hz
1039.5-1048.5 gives 0.51 Hz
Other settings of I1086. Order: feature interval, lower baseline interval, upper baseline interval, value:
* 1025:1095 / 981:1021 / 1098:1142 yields -0.06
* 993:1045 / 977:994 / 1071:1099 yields 0.08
